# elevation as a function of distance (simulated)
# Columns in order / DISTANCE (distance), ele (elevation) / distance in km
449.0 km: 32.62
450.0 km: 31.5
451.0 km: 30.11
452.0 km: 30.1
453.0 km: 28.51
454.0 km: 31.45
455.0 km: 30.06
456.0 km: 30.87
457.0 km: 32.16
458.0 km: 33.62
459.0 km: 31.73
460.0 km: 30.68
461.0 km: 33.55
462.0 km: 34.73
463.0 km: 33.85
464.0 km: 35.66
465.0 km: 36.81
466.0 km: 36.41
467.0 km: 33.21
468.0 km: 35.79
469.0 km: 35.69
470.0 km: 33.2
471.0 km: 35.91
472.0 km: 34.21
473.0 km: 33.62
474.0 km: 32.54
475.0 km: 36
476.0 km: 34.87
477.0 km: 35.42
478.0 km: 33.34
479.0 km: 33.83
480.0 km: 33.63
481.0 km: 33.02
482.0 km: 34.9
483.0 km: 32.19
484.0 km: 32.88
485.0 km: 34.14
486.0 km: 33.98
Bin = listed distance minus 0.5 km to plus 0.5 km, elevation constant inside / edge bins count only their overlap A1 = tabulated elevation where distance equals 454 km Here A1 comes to 31.45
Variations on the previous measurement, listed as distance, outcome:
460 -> 30.68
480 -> 33.63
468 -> 35.79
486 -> 33.98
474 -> 32.54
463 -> 33.85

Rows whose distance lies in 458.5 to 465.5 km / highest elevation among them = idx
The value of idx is 36.81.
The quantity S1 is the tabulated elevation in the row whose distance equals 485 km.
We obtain 34.14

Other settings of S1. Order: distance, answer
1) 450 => 31.5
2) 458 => 33.62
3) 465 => 36.81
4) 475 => 36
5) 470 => 33.2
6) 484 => 32.88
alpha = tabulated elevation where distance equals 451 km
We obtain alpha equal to 30.11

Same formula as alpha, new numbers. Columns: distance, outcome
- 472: 34.21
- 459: 31.73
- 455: 30.06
